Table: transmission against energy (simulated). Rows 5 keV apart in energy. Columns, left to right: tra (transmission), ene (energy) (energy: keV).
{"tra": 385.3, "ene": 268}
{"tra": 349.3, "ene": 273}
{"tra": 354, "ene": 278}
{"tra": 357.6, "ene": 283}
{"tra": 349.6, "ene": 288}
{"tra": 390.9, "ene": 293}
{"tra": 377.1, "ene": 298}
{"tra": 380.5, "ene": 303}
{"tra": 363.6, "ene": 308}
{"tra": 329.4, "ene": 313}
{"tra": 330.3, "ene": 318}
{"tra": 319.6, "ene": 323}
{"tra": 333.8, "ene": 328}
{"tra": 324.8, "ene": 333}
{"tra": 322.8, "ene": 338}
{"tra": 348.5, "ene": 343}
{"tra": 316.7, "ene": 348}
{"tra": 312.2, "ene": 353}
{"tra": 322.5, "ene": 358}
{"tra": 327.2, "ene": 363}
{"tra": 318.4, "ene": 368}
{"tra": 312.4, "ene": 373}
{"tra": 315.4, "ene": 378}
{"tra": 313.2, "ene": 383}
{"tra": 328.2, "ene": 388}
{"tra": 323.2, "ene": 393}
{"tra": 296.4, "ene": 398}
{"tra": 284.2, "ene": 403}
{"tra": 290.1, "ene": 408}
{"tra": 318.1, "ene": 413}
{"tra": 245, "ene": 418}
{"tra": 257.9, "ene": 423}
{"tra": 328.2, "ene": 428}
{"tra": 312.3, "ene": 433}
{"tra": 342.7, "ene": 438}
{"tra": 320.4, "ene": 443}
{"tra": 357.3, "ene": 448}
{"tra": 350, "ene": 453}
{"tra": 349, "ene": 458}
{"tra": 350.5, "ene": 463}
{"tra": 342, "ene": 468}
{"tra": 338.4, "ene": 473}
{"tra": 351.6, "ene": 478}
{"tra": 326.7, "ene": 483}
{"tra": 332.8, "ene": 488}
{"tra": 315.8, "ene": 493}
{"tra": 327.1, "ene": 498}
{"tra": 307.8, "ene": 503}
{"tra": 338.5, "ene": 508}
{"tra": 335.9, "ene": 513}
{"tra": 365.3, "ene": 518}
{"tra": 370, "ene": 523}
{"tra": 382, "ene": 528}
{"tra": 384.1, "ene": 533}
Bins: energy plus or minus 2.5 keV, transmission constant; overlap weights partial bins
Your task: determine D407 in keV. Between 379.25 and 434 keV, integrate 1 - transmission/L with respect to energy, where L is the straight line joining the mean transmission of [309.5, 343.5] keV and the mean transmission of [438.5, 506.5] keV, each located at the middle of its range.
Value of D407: 5.5 keV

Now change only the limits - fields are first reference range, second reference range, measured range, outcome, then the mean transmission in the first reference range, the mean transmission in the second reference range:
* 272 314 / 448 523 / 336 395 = 5.4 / 363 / 340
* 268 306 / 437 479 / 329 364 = 3.3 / 367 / 344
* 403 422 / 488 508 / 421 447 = -2.1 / 282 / 322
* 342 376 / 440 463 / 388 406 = 1.4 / 321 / 345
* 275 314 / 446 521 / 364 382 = 1.9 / 364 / 339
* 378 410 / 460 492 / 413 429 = 2.0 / 307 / 339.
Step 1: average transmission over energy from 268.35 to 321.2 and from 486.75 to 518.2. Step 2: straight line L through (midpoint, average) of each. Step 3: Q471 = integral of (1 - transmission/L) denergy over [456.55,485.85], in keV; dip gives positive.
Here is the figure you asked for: -0.8 keV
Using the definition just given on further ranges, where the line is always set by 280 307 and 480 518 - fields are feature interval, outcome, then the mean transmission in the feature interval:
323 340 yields 1.7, 326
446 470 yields -0.9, 350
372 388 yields 1.7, 316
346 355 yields 1.1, 314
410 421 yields 2.1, 281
